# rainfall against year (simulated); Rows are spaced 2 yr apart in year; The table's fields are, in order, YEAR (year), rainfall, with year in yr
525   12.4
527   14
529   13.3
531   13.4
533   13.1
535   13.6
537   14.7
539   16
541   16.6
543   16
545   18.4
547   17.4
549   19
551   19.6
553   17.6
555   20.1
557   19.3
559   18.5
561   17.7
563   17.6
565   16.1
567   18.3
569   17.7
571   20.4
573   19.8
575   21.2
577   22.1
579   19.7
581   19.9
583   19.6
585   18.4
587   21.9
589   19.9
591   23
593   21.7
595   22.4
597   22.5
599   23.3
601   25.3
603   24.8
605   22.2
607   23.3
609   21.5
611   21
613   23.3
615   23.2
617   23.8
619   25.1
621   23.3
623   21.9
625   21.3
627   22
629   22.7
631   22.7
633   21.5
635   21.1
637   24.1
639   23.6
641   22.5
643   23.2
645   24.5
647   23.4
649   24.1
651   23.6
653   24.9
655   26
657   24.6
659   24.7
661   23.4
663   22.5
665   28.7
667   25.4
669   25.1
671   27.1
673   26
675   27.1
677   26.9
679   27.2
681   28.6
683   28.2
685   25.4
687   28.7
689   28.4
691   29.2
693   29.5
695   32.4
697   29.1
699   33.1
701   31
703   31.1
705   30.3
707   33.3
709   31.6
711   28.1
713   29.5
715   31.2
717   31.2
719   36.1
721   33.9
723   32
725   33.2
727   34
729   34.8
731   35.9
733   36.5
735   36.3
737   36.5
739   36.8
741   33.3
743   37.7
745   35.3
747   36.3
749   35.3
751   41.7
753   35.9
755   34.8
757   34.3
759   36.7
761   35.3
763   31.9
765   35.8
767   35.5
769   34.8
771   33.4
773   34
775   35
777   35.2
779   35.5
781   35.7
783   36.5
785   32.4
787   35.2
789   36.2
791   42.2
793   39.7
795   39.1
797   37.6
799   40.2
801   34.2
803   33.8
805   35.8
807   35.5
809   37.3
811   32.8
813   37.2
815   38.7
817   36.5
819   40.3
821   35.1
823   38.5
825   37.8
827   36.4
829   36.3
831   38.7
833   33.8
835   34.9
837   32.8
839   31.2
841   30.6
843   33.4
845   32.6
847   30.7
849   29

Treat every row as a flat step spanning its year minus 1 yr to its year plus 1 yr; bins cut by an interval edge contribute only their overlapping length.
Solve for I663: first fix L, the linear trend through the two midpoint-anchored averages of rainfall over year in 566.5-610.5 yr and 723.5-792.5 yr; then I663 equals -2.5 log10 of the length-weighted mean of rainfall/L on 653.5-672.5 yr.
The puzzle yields 0.10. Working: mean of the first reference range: 21.3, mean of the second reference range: 35.6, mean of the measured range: 25.3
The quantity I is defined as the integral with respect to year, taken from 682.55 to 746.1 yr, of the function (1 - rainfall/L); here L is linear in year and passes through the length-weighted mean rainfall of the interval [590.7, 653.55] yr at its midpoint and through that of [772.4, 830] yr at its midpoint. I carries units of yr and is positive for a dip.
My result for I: -4.8 yr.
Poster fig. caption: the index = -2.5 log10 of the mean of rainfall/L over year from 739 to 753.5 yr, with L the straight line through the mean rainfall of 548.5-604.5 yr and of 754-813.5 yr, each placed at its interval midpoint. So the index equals -0.11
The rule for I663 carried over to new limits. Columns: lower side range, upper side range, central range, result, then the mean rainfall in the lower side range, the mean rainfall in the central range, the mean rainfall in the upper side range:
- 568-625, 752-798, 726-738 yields -0.10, 21.9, 35.7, 35.8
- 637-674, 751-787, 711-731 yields -0.07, 24.6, 32.8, 35.1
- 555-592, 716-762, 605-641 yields 0.07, 19.5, 22.7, 35.4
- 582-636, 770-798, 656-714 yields 0.01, 22.3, 28.1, 36.3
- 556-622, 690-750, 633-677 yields 0.11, 21.1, 24.5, 33.1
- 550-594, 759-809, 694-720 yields -0.05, 19.6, 31.4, 35.9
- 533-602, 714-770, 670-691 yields 0.08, 19.2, 27.4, 35.1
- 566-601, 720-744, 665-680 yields 0.11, 20.8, 26.6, 35.1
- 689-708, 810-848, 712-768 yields -0.09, 30.9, 34.9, 35.2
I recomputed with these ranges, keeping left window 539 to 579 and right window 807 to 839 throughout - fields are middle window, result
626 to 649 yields 0.9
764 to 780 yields -1.0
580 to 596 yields -0.3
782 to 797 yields -1.5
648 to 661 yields 0.2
